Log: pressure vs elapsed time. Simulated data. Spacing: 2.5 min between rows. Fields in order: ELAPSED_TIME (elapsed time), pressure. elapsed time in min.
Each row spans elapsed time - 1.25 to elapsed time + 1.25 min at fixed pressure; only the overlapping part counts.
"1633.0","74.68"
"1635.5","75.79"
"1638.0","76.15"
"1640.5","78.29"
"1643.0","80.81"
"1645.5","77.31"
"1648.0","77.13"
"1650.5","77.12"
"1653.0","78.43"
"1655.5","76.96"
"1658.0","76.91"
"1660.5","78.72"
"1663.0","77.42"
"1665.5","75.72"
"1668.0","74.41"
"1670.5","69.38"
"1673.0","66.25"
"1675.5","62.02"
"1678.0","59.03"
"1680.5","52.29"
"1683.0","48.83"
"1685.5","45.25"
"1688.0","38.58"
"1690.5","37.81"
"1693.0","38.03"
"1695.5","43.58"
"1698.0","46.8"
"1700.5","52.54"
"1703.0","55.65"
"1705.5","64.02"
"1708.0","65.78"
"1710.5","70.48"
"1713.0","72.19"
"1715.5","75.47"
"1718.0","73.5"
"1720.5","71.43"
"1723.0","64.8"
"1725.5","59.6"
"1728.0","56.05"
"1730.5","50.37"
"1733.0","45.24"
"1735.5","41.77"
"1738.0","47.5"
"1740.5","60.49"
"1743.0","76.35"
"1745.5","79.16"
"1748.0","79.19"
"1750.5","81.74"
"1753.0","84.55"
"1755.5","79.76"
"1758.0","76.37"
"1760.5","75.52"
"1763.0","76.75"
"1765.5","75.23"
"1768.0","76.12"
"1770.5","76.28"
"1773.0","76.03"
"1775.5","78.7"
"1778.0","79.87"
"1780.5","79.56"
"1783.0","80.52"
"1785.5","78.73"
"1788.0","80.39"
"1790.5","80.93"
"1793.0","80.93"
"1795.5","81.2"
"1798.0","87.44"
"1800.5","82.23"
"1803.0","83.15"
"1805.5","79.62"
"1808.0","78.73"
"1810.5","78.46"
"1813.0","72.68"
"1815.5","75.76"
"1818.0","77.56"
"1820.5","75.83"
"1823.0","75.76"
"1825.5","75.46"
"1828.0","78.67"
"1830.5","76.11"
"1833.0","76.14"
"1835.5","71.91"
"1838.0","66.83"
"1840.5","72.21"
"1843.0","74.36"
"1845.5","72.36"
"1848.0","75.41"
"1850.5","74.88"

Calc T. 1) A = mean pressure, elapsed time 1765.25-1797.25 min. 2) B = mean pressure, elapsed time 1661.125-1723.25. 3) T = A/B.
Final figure 1.31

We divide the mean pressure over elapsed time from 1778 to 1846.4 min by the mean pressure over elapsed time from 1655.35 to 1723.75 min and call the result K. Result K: 1.3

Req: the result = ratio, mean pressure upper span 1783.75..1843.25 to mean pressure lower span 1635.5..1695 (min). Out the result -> 1.17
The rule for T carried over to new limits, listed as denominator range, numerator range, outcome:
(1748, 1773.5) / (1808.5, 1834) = 0.98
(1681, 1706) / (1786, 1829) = 1.69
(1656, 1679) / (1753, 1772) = 1.08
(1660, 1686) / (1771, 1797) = 1.23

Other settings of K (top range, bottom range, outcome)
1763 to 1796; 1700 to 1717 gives 1.19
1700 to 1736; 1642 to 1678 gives 0.83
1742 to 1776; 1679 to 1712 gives 1.53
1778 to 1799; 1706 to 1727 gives 1.18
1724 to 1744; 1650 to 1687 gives 0.81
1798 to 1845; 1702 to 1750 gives 1.20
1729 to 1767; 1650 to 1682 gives 0.97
